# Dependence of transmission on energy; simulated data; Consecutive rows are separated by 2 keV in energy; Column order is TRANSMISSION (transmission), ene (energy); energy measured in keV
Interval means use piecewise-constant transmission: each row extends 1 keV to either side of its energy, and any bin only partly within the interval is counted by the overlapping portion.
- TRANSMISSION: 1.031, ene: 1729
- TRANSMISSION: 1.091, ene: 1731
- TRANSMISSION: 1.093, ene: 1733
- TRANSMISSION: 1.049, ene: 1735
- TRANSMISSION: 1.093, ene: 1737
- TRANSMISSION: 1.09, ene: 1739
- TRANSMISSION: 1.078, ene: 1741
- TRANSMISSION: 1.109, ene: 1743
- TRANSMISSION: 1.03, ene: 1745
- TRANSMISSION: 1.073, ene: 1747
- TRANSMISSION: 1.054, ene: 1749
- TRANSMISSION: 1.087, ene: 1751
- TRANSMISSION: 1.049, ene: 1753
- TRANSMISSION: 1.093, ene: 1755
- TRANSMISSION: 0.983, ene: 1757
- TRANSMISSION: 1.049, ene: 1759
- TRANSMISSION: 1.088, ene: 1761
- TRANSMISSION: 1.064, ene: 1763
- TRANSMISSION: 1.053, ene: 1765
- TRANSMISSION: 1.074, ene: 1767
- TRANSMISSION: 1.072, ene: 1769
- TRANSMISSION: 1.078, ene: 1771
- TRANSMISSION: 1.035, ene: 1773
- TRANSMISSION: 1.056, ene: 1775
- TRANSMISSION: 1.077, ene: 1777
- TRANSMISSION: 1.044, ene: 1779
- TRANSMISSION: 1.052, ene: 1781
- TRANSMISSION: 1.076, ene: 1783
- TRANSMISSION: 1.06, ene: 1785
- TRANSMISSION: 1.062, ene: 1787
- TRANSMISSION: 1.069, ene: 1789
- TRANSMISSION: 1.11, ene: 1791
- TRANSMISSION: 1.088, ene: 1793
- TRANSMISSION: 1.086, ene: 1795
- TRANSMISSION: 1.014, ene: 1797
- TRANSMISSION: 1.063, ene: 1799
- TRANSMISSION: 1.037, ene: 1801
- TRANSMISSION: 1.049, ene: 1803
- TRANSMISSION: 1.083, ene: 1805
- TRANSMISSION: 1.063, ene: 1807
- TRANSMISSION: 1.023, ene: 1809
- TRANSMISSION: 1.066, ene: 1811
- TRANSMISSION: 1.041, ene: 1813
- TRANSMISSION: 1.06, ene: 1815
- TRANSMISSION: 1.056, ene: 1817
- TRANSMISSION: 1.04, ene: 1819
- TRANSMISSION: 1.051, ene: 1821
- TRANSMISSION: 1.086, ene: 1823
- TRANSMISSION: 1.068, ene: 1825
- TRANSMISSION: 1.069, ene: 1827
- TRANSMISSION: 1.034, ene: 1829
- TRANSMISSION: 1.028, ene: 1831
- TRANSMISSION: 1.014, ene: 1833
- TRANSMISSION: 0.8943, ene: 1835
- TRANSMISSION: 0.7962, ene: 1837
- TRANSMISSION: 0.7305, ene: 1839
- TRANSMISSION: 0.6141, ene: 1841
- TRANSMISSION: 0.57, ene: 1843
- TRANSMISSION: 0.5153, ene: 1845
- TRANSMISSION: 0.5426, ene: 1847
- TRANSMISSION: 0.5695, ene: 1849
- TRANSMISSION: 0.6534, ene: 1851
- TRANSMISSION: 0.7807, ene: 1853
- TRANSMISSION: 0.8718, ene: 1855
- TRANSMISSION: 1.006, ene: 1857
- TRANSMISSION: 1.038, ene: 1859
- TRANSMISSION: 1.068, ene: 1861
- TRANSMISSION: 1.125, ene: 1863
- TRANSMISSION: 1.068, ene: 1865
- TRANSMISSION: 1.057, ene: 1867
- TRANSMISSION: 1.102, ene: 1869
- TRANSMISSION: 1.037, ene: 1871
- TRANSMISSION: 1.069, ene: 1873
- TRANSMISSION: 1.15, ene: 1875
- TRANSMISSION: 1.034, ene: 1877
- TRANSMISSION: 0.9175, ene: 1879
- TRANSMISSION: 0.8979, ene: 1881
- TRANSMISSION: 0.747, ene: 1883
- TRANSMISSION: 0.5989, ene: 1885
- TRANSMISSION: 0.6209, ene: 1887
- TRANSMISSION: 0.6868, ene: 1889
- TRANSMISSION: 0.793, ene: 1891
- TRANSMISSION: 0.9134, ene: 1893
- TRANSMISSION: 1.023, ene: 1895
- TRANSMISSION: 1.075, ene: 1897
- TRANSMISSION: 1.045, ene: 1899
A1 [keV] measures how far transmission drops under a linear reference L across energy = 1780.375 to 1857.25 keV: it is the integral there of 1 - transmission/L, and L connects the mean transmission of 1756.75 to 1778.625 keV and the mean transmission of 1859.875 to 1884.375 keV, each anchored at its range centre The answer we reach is 6.6 keV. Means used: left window 1.06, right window 1.02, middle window 0.95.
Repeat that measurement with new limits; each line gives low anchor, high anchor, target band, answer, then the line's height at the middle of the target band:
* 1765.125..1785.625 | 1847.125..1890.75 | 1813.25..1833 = -1.5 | 0.979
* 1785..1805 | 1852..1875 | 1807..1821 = 0.1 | 1.05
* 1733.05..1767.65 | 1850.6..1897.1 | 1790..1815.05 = -1.3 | 1.01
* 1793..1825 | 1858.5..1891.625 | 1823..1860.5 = 6.3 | 0.999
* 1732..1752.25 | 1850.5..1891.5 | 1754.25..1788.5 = -0.6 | 1.04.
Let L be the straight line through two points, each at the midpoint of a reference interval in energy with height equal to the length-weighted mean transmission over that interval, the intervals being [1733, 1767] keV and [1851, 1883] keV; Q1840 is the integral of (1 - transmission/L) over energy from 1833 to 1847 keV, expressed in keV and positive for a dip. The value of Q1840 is 4.32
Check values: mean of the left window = 1.07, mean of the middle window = 0.7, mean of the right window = 0.995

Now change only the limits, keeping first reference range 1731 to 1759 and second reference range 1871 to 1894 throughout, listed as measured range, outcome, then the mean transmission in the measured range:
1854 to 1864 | -1.4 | 1.02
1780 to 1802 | -1.4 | 1.07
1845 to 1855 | 2.9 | 0.648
